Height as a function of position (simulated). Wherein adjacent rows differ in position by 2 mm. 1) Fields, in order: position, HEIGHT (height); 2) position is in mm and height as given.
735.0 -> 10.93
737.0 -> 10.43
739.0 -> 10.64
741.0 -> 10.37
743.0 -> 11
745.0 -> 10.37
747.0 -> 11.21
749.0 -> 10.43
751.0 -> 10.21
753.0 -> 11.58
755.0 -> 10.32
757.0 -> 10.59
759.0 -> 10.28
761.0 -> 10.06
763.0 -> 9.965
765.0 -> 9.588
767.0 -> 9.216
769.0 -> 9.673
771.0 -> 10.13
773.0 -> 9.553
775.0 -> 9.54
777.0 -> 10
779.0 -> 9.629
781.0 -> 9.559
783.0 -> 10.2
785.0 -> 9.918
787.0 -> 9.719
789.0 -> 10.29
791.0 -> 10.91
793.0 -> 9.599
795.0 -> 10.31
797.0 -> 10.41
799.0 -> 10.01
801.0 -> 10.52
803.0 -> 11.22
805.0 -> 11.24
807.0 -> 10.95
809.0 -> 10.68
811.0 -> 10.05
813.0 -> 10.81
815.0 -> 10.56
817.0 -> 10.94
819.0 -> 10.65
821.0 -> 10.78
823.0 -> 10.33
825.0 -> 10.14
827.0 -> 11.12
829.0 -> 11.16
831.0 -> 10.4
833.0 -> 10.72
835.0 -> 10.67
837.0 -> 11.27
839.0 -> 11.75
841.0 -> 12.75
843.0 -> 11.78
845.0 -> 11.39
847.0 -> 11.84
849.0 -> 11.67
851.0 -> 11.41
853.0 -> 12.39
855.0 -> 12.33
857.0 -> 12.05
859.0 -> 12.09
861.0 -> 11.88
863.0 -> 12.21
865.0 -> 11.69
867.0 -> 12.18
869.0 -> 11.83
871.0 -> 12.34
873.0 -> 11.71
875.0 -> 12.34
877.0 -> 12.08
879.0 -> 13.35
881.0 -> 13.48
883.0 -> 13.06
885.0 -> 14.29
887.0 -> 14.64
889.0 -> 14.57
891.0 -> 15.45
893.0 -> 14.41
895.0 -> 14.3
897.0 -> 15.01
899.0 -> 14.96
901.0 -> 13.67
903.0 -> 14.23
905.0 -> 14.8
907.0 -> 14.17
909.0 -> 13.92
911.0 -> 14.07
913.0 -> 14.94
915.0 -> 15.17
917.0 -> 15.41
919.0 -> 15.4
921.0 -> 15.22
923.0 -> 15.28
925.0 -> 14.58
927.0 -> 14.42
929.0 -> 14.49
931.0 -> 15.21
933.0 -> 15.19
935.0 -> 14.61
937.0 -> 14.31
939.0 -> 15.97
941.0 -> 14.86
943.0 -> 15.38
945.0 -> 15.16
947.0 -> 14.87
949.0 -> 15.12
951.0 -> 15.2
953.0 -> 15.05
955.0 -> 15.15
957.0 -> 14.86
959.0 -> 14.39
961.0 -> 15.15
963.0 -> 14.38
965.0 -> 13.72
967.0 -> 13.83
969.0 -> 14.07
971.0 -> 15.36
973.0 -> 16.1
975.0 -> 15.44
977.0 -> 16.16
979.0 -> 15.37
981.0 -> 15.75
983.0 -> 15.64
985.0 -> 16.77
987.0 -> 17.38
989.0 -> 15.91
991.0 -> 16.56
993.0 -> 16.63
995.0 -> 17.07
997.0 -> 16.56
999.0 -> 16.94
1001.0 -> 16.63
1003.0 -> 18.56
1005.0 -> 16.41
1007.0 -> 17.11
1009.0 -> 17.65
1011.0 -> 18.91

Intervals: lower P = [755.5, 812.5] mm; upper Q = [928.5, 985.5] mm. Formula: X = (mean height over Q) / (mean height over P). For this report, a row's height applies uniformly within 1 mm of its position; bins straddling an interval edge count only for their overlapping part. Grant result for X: 1.49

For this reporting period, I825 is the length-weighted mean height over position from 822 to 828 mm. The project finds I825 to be 10.5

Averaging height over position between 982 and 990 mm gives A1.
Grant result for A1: 16.4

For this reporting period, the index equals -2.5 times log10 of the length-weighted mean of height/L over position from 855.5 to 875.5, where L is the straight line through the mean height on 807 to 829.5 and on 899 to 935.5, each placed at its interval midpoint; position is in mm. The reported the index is 0.049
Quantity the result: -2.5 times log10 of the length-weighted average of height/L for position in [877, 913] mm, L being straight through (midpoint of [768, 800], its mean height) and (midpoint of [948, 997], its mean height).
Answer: -0.08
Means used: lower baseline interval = 9.97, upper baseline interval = 15.5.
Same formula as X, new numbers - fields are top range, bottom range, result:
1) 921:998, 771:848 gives 1.44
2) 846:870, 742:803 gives 1.18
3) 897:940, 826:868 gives 1.27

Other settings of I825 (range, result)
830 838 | 10.8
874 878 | 12.2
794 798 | 10.4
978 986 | 15.9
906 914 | 14.3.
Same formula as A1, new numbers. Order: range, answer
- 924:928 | 14.5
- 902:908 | 14.4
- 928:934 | 15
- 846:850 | 11.8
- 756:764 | 10.2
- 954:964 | 14.8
